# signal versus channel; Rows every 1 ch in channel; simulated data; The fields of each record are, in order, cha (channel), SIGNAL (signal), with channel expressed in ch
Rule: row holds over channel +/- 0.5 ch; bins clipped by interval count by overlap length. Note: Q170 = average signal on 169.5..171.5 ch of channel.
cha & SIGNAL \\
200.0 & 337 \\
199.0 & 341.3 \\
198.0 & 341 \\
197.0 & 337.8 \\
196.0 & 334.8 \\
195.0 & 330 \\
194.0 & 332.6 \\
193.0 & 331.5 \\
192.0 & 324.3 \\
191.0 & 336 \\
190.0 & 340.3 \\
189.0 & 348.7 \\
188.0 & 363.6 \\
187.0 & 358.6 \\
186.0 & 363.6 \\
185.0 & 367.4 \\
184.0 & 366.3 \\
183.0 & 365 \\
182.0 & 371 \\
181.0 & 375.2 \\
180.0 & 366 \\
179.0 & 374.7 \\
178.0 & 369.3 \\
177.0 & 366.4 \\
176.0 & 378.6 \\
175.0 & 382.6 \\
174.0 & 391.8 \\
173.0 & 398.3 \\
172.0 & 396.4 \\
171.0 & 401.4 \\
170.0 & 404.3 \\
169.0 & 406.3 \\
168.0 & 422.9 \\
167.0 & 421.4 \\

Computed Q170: 403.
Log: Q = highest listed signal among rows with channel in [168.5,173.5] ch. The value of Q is 406.3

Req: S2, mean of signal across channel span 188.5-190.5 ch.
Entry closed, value 344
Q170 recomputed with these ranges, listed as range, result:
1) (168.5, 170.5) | 405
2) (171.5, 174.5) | 396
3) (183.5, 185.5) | 367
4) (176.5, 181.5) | 370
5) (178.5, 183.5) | 370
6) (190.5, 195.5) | 331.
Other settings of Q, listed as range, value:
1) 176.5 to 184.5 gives 375.2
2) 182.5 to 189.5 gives 367.4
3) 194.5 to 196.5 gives 334.8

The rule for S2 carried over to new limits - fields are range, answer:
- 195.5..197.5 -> 336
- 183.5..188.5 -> 364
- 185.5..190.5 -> 355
